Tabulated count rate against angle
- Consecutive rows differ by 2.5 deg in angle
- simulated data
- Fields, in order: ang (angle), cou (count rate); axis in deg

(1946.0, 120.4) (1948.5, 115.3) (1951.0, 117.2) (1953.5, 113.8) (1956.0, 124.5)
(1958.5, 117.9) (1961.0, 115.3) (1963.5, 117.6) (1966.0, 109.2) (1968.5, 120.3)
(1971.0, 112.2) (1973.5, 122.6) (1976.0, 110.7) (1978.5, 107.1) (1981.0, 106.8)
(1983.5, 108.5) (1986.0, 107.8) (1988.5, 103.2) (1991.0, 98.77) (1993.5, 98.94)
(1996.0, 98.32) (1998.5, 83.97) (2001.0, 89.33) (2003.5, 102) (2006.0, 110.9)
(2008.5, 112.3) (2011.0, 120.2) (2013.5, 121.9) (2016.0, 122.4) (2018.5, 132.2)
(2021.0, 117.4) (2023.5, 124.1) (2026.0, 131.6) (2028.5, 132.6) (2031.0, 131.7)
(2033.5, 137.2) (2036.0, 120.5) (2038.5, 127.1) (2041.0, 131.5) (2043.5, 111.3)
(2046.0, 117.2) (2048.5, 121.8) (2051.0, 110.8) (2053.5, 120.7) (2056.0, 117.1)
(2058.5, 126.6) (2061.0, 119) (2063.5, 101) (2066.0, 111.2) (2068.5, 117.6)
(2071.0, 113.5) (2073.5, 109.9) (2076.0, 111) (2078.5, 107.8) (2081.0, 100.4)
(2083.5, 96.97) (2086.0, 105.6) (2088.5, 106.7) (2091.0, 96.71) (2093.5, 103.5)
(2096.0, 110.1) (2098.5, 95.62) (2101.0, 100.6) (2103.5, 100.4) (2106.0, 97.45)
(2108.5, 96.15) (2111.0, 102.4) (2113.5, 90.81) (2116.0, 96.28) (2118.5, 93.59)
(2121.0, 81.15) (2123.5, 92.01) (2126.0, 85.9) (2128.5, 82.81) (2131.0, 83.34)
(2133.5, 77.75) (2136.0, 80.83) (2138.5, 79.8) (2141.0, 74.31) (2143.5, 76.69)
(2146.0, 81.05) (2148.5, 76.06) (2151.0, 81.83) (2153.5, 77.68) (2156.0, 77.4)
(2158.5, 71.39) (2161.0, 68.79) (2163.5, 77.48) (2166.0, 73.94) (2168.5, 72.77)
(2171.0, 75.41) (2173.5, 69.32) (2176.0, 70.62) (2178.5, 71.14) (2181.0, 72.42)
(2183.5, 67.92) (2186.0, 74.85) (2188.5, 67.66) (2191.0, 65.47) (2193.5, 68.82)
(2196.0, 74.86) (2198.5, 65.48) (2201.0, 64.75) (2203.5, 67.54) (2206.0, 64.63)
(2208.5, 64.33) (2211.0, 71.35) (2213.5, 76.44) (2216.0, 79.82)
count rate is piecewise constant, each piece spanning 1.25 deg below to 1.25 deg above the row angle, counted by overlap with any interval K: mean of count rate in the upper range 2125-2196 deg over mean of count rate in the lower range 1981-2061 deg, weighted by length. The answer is 0.65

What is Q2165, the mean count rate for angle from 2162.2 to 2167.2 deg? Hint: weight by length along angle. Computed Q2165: 75.7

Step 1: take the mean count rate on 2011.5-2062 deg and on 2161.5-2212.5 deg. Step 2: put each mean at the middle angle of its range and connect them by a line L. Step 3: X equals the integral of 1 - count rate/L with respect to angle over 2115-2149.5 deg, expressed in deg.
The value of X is 2.6 deg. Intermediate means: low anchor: 124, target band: 82.9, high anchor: 70.1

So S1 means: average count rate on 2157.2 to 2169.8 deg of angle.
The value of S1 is 72.9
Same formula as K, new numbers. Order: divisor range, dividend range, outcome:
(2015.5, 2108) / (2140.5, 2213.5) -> 0.63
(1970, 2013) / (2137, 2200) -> 0.69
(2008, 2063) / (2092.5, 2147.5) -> 0.73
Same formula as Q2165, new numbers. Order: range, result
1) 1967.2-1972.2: 116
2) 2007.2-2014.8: 118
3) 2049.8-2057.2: 116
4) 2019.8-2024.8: 121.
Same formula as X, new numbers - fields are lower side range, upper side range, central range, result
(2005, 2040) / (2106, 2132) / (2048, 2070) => -0.82 deg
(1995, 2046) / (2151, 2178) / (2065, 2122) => -3.79 deg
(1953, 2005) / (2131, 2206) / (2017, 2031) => -3.95 deg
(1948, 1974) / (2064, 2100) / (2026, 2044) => -2.96 deg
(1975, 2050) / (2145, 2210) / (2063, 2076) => -1.49 deg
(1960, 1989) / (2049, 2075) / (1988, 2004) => 2.40 deg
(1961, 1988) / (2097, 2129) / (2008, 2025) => -2.46 deg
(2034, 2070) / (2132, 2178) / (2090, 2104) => -0.21 deg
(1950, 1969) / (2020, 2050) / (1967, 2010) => 5.15 deg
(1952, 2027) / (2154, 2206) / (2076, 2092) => -2.01 deg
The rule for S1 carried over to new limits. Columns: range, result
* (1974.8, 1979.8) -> 109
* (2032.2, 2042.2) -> 129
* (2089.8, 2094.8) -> 100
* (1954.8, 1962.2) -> 119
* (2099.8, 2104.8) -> 100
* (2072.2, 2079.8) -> 110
